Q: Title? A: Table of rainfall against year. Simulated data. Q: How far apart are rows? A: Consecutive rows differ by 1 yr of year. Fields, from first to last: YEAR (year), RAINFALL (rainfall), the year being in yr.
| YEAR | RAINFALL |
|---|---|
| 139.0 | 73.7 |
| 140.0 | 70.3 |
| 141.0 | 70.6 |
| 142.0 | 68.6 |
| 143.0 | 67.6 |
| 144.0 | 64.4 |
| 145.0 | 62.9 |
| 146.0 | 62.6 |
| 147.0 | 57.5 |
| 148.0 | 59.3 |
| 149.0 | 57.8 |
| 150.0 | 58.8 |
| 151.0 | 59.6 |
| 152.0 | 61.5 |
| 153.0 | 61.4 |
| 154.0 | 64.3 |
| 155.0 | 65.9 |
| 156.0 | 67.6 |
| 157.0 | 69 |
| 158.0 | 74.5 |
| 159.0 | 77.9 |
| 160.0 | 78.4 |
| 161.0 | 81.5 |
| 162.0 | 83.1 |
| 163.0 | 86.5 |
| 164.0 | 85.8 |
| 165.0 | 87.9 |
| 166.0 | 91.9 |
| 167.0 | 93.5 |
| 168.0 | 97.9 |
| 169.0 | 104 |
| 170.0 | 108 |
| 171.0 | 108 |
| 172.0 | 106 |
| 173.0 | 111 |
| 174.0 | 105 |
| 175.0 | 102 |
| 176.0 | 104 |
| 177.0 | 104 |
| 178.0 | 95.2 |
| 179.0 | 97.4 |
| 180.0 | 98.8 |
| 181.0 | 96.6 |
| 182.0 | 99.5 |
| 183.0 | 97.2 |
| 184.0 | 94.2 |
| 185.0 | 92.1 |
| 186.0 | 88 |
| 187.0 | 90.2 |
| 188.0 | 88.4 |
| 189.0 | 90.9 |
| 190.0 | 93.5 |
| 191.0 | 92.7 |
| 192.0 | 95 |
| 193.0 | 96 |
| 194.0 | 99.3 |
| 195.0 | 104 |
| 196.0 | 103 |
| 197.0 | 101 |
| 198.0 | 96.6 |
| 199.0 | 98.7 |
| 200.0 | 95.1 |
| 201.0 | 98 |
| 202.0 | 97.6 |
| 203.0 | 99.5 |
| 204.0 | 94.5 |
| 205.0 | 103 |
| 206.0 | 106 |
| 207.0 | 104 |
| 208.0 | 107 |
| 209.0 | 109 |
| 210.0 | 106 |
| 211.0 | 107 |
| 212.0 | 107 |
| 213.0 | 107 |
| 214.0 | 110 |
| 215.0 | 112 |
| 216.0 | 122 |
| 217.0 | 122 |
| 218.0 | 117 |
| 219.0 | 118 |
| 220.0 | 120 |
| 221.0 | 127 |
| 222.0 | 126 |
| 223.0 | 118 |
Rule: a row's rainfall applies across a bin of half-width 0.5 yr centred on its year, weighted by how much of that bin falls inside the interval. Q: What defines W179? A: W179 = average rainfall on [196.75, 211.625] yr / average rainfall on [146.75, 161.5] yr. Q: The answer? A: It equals 1.5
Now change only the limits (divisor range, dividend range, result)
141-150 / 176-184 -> 1.57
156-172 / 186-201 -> 1.08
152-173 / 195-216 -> 1.22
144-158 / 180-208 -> 1.55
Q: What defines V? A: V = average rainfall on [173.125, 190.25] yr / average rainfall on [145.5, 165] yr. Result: 1.4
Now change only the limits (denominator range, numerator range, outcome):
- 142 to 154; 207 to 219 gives 1.81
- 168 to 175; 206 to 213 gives 1.01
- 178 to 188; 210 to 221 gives 1.21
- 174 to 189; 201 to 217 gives 1.10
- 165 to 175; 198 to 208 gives 0.98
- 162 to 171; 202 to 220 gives 1.15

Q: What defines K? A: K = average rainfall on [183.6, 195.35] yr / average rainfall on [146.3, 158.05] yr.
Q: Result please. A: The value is 1.49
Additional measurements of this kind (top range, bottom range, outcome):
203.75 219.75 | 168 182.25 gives 1.07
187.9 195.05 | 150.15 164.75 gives 1.31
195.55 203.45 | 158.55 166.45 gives 1.17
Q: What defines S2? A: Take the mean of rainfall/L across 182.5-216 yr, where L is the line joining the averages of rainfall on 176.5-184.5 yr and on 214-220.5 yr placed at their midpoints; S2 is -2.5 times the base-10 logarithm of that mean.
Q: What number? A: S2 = 0.09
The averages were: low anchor 97.9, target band 99.8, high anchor 118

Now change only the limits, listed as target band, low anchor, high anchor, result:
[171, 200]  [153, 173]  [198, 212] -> -0.04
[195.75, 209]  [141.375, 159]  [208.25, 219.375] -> 0.03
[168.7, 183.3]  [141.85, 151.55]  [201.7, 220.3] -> -0.23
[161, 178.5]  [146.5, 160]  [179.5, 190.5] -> -0.22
